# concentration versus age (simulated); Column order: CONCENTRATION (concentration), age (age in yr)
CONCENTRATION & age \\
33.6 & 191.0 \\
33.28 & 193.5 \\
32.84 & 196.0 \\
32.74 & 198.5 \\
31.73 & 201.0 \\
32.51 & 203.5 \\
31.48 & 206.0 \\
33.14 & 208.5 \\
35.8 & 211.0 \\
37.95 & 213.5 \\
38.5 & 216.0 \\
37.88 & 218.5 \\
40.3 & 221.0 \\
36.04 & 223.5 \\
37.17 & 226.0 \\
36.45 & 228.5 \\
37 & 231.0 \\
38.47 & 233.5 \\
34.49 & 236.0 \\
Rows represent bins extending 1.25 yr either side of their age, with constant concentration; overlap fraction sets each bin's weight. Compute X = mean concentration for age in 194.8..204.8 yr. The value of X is 32.4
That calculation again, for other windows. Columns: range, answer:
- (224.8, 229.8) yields 36.8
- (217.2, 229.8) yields 37.6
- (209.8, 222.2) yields 38.1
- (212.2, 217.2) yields 38.2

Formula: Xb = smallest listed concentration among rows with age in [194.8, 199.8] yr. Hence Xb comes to 32.74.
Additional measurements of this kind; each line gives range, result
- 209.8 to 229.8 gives 35.8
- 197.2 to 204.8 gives 31.73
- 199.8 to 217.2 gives 31.48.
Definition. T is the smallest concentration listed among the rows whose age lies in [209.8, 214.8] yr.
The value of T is 35.8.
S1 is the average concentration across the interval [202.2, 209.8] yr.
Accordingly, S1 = 32.4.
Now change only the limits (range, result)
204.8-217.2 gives 35.4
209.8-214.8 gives 36.9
